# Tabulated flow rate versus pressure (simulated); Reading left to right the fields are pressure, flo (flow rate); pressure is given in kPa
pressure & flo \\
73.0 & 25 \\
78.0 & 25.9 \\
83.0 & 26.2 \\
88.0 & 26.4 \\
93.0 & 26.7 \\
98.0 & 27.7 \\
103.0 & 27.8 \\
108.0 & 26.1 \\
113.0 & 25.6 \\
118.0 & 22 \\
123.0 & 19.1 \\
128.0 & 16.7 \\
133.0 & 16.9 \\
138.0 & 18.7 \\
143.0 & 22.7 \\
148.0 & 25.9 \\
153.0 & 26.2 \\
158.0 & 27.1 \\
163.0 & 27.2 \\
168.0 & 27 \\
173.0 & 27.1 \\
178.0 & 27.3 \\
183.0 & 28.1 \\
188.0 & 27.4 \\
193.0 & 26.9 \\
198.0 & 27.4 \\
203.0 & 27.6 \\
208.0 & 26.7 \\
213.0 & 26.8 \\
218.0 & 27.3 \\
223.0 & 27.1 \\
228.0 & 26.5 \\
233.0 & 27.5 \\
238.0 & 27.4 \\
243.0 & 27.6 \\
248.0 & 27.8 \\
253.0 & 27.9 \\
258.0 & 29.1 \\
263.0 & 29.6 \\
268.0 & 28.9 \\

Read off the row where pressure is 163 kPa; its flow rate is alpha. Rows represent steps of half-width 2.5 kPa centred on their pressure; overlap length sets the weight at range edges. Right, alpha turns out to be 27.2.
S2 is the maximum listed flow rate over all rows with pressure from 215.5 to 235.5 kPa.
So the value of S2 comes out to 27.5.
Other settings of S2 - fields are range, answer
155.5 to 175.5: 27.2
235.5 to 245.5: 27.6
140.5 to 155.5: 26.2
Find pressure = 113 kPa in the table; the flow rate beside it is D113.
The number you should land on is 25.6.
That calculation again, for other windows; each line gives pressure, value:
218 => 27.3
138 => 18.7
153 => 26.2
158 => 27.1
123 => 19.1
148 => 25.9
